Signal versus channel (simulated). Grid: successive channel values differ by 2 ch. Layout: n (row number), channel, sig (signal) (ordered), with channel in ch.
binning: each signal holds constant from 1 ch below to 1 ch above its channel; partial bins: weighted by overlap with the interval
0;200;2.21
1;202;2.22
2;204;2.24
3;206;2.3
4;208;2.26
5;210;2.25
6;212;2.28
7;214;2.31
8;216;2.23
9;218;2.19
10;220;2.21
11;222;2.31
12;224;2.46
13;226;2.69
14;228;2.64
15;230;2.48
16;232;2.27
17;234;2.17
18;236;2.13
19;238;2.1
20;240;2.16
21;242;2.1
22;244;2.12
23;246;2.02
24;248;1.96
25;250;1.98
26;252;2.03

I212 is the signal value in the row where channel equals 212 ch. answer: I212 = 2.28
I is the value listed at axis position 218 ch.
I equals 2.19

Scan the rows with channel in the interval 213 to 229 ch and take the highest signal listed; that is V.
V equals 2.69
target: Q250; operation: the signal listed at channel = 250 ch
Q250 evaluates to 1.98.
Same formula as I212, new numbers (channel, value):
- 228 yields 2.64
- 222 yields 2.31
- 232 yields 2.27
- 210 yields 2.25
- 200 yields 2.21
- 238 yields 2.1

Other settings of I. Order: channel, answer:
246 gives 2.02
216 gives 2.23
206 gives 2.3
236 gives 2.13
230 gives 2.48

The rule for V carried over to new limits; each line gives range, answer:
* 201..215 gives 2.31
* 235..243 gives 2.16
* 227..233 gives 2.64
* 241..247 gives 2.12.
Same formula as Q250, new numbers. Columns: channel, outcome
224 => 2.46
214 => 2.31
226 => 2.69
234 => 2.17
